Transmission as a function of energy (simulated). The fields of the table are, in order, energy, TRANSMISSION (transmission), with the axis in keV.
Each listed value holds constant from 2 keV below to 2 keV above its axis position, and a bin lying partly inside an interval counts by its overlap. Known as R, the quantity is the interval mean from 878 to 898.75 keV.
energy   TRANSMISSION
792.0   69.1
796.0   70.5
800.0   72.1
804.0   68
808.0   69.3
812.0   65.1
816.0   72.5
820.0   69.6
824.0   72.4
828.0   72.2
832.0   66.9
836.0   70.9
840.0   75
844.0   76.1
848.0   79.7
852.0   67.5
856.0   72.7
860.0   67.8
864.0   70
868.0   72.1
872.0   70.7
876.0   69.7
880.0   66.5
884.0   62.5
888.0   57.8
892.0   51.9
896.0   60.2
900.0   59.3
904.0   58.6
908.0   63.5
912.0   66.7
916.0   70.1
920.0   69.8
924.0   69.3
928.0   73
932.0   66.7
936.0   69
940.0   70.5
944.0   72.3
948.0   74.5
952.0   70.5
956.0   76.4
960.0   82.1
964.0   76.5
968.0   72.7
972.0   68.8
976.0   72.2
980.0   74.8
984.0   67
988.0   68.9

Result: 59.8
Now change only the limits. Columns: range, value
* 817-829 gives 71.4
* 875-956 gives 66.3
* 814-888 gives 70.5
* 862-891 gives 66.5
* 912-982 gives 72.1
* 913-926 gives 69.5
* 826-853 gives 72.8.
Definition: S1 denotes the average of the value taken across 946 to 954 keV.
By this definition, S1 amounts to 72.5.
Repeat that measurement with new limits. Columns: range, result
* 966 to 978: 71.2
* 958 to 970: 77.1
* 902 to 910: 61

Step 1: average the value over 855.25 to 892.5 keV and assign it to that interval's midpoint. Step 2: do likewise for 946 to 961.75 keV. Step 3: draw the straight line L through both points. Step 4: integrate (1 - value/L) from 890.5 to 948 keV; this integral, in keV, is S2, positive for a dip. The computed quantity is 4.5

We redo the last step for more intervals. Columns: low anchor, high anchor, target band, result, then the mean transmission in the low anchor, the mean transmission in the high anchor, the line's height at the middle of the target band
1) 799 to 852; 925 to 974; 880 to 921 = 5.74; 71.4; 72.7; 72.2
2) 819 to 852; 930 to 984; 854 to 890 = 2.41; 72.6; 72.6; 72.6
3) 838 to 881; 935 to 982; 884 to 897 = 2.70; 71.7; 73.5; 72.3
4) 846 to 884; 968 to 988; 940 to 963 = -1.36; 70.3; 70.7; 70.6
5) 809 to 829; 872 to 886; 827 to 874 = -2.29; 70.2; 66.9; 68.5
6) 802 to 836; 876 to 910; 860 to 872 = -1.24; 69.6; 60.6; 63.9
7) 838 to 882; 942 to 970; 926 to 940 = 0.85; 71.6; 75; 74.2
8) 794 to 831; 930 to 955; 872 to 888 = 1.07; 70.1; 70.8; 70.5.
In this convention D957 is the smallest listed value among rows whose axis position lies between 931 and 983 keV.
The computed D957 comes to 66.7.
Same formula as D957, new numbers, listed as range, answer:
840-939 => 51.9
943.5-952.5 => 70.5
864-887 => 62.5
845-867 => 67.5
